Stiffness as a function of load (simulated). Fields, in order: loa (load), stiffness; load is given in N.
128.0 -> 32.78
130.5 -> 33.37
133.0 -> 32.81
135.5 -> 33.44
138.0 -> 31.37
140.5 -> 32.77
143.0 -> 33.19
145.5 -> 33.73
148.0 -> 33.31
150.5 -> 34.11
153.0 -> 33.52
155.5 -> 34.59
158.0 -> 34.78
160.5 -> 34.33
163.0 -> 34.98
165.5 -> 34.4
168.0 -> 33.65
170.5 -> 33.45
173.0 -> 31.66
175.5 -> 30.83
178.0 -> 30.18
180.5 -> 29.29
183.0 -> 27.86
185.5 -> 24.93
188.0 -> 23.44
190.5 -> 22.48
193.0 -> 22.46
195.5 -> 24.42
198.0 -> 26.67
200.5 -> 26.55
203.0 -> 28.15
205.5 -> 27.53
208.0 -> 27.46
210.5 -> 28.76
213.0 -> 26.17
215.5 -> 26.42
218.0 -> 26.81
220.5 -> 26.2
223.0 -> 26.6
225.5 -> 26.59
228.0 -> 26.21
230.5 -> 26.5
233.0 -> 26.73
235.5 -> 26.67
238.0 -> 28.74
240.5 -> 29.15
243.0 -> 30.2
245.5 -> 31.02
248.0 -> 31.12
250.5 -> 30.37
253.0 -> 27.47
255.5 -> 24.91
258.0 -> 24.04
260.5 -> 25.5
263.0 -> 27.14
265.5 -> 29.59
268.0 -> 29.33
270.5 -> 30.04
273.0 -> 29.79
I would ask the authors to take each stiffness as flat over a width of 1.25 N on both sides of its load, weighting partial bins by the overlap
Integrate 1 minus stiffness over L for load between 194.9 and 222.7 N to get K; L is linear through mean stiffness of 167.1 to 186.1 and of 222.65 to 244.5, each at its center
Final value 1.8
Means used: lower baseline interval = 30.3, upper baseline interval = 27.6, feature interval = 26.9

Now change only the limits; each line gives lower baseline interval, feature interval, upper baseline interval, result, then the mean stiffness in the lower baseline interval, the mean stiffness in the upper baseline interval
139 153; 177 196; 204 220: 2.6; 33.4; 27.2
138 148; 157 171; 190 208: -1.9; 33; 25.7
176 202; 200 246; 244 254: 1.4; 26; 30.1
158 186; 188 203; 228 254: 2.9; 31.7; 28.7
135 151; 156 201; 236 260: 3.1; 33.1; 28.4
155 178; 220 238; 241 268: 1.8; 33.4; 28.2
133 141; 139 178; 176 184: -3.2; 32.5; 29.3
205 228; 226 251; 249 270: -1.3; 26.9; 27.4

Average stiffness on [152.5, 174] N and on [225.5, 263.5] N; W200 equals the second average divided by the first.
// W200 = 0.82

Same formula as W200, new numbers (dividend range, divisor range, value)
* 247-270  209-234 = 1.04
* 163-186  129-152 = 0.94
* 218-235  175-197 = 1.02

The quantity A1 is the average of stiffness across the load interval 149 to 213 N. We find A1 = 29.6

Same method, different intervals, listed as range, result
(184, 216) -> 25.8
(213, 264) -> 27.4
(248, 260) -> 27.1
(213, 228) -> 26.5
